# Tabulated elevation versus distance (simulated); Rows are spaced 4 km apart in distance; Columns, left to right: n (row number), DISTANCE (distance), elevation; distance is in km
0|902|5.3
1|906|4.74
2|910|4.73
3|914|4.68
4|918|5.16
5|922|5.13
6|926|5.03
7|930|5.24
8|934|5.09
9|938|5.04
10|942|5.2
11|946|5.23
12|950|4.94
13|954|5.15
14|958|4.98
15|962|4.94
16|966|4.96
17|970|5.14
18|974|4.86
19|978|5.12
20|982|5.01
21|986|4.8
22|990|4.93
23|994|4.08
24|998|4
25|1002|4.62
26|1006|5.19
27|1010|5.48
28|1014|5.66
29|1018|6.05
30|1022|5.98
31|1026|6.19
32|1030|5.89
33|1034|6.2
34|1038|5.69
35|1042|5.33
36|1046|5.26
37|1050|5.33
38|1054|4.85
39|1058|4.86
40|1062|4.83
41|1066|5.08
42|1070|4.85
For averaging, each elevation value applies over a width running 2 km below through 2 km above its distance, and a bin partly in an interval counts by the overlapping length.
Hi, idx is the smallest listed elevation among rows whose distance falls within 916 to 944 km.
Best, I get 5.03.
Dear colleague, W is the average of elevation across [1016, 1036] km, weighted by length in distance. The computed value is 6.06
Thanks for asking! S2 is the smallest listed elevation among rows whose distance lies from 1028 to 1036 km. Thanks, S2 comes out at 5.89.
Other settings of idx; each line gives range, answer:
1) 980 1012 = 4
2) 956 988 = 4.8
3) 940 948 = 5.2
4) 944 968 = 4.94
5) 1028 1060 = 4.85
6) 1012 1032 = 5.66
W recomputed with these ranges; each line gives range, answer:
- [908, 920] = 4.86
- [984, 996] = 4.6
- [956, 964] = 4.96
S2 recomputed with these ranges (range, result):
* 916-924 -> 5.13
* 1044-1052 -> 5.26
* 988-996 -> 4.08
